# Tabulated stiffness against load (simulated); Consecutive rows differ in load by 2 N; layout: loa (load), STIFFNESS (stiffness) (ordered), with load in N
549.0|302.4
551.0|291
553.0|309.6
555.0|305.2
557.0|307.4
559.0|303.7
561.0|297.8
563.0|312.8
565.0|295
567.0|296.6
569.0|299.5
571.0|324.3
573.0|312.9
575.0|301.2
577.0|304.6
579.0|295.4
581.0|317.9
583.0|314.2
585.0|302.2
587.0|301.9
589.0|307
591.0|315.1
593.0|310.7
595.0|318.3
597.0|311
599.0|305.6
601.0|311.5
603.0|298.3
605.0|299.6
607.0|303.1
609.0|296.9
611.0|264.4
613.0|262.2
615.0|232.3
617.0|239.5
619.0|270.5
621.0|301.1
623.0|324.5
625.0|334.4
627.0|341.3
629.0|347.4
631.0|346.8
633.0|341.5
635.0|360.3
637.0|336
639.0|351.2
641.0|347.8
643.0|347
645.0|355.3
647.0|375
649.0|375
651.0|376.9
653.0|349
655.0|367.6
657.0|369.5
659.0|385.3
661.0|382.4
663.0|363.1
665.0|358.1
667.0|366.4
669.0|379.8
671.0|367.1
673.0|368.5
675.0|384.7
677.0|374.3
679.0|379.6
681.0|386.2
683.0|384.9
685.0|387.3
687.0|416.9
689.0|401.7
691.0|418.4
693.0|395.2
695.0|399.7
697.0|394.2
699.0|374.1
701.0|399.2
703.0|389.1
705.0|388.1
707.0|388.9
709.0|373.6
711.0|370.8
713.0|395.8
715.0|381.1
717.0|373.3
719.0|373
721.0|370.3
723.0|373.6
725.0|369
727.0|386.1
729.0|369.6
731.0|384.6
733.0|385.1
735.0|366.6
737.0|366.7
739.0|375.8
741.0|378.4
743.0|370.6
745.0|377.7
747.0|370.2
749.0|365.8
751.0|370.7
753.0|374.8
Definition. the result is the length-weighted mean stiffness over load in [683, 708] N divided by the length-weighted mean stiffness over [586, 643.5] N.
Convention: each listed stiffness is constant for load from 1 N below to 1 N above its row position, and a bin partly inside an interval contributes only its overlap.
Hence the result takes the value 1.27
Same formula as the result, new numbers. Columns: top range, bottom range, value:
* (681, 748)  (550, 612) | 1.26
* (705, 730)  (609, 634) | 1.26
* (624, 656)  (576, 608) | 1.15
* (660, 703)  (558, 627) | 1.28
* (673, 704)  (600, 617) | 1.39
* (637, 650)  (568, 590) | 1.16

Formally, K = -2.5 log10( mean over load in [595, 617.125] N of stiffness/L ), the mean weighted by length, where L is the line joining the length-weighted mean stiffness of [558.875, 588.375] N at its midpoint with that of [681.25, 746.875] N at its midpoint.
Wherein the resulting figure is 0.13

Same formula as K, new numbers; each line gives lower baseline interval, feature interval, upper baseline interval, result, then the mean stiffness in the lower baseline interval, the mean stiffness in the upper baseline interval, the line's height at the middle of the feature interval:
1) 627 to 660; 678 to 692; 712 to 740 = -0.08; 358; 376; 367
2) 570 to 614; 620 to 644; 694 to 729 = -0.03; 304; 382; 330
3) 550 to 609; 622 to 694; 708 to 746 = -0.08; 306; 376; 343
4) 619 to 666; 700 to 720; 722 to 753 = -0.05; 352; 374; 368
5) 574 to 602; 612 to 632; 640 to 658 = 0.13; 308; 363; 339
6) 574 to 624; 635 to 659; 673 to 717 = -0.05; 296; 389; 343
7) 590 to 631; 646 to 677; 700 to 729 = -0.10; 301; 380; 340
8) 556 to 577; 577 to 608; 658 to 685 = 0.05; 305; 376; 323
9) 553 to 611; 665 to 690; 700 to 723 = -0.06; 305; 382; 362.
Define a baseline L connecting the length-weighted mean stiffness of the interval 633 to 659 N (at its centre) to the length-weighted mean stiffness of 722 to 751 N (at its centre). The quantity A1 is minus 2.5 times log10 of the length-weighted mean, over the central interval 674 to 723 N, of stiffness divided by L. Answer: -0.06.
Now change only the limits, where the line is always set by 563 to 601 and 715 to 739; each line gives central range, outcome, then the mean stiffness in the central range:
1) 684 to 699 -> -0.12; 400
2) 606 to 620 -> 0.20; 267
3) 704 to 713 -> -0.05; 382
